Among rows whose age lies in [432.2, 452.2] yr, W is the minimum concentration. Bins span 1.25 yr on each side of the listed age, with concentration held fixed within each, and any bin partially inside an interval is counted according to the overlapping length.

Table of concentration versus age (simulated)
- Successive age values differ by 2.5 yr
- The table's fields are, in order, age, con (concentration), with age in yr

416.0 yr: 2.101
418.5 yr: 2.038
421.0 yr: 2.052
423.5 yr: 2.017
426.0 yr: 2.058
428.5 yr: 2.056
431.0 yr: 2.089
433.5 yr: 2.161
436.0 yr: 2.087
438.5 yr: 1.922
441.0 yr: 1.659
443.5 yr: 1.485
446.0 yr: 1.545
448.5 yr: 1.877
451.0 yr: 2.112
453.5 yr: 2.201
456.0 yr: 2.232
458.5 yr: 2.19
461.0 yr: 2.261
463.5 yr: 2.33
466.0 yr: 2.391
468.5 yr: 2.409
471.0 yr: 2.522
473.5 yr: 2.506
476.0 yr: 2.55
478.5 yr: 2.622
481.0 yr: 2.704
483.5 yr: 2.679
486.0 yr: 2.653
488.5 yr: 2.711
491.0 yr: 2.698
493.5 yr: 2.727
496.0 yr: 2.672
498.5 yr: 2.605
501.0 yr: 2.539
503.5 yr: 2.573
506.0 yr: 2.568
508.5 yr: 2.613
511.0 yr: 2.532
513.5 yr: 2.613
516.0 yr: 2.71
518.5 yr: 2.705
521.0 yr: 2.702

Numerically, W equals 1.485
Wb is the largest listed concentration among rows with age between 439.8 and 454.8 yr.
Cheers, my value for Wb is 2.201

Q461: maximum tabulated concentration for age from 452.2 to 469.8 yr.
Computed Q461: 2.409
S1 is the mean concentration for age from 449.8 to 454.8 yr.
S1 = 2.16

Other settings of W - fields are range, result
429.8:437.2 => 2.087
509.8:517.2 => 2.532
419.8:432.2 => 2.017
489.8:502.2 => 2.539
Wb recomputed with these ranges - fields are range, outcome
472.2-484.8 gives 2.704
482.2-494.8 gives 2.727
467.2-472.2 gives 2.522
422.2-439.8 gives 2.161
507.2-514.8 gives 2.613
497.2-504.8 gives 2.605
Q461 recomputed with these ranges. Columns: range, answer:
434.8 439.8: 2.087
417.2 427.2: 2.058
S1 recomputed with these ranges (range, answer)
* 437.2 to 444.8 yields 1.69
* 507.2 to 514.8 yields 2.59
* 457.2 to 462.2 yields 2.23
